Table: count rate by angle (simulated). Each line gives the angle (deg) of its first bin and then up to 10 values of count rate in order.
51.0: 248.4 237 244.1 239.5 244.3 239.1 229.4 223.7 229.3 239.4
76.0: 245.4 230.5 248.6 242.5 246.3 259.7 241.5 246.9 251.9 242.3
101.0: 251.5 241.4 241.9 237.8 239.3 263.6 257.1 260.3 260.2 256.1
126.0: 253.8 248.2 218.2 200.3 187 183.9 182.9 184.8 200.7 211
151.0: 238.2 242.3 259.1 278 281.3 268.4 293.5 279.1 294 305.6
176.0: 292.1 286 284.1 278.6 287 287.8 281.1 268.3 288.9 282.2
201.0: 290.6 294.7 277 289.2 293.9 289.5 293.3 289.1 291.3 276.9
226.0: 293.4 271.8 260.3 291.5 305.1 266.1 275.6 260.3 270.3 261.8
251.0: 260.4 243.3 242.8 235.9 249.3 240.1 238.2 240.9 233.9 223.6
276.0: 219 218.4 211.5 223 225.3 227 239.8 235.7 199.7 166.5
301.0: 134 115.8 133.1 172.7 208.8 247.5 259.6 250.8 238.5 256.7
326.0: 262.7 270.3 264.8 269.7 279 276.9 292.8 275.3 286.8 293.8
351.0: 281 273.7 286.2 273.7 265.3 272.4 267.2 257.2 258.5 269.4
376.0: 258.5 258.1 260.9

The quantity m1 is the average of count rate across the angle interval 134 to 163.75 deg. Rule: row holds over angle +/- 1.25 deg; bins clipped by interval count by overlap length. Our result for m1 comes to 224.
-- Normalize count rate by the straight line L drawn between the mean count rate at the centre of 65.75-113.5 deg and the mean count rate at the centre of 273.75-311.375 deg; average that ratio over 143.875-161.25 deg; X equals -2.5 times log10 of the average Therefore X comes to -0.05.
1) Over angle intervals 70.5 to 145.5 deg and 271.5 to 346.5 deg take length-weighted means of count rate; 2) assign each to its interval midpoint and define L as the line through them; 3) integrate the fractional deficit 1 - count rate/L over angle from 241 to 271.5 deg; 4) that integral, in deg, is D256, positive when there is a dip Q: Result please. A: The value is -2.5 deg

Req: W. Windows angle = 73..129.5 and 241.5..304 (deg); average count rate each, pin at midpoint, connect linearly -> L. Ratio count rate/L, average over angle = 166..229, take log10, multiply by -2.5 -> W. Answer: -0.212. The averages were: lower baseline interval 248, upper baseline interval 227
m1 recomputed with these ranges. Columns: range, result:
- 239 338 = 232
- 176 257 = 279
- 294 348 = 232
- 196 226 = 288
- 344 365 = 279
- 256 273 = 239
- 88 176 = 245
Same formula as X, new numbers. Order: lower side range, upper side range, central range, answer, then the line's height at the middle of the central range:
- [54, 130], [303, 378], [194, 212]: -0.15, 250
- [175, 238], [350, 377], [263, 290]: 0.22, 278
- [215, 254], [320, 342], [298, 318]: 0.42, 270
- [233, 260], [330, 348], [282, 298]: 0.22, 271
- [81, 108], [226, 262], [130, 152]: 0.25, 252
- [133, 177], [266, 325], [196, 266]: -0.20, 227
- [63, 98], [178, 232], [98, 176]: 0.07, 261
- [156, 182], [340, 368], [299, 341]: 0.22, 279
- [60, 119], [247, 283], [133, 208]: -0.09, 241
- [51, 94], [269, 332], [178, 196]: -0.23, 229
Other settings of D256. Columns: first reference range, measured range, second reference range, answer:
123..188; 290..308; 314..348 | 6.2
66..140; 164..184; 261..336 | -4.7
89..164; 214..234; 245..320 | -5.0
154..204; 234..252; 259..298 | -1.8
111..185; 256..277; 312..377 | 2.0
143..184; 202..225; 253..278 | -3.5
